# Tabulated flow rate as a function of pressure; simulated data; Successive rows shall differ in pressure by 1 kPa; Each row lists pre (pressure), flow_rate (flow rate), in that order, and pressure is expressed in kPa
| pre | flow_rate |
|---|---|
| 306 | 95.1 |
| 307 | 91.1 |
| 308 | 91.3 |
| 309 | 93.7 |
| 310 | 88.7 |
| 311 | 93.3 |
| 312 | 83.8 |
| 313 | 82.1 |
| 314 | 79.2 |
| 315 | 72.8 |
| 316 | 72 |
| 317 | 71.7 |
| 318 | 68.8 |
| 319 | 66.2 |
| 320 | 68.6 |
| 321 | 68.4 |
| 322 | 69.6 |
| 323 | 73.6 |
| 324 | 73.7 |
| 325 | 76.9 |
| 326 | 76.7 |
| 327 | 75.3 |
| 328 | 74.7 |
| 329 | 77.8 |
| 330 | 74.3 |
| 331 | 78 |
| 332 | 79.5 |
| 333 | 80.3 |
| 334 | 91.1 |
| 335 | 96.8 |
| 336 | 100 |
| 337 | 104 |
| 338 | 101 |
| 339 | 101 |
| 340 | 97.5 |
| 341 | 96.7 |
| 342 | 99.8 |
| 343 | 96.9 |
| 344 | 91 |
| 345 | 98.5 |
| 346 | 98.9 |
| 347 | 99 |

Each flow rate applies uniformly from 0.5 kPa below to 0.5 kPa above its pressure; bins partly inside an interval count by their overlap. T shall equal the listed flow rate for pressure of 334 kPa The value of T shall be 91.1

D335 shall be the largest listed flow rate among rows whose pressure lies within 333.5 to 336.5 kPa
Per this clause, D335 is 100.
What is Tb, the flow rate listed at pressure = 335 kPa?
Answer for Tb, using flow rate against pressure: 96.8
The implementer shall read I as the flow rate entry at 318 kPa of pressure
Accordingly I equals 68.8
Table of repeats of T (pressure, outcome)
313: 82.1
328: 74.7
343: 96.9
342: 99.8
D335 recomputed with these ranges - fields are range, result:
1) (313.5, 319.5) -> 79.2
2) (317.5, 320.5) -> 68.8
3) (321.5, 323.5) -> 73.6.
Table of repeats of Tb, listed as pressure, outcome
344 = 91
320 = 68.6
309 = 93.7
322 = 69.6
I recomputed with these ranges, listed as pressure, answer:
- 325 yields 76.9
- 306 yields 95.1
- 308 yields 91.3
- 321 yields 68.4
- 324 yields 73.7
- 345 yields 98.5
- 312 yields 83.8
